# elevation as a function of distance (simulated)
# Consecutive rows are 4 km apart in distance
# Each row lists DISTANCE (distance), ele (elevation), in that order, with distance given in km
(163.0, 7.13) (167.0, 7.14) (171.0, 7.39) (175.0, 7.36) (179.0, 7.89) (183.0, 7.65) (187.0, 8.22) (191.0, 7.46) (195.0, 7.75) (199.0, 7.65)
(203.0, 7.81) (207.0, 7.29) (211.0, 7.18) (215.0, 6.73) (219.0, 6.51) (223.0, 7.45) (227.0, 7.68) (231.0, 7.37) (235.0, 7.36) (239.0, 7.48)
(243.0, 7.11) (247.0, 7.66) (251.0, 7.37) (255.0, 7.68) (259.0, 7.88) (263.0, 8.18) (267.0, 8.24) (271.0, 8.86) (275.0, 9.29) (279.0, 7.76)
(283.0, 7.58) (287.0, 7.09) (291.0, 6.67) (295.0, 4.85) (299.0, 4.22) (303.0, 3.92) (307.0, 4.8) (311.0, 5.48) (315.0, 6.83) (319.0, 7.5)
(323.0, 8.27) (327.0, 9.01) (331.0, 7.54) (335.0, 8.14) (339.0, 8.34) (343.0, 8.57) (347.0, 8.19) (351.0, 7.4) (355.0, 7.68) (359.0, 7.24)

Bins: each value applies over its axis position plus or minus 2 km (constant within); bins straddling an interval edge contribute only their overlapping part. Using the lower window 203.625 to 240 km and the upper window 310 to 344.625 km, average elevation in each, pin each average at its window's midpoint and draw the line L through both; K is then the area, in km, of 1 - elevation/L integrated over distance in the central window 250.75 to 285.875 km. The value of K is -2.9 km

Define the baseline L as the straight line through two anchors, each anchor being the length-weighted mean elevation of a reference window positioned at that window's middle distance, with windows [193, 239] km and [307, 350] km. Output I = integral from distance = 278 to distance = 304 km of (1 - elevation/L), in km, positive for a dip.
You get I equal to 5.2 km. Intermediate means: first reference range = 7.35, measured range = 6.03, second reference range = 7.64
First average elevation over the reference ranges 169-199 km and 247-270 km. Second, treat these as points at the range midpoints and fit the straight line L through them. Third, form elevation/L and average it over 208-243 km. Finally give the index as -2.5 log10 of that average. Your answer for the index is 0.08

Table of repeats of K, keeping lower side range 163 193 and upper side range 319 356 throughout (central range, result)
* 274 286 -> -0.18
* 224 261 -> 1.28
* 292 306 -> 6.04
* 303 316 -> 4.33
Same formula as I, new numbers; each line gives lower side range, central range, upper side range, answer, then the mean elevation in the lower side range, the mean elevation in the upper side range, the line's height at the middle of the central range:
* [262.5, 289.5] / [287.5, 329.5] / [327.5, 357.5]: 9.7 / 8.11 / 8.02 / 8.07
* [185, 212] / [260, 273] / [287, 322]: -4.0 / 7.64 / 5.7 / 6.4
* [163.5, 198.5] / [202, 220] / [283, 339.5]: 0.7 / 7.59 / 6.61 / 7.36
